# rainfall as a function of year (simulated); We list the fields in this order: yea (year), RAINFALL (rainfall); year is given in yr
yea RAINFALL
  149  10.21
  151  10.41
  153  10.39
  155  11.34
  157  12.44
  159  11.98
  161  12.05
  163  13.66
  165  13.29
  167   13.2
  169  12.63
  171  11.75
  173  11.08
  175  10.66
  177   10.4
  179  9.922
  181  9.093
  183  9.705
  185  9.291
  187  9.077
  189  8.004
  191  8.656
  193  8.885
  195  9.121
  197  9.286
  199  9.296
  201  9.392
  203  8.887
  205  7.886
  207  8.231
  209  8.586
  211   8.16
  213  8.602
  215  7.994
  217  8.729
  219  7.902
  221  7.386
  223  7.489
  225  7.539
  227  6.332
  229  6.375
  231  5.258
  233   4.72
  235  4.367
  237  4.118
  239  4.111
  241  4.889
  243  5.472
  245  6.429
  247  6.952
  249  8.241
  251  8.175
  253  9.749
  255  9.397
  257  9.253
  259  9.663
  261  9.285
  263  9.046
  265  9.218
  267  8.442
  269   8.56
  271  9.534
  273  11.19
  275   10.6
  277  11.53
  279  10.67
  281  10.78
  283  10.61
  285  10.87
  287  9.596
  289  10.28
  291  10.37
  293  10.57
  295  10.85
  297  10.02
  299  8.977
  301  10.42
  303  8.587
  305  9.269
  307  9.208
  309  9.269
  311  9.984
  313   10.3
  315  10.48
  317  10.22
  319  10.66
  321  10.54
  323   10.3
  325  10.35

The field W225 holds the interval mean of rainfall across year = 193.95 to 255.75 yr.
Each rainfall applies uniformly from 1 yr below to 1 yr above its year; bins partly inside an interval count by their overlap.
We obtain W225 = 7.38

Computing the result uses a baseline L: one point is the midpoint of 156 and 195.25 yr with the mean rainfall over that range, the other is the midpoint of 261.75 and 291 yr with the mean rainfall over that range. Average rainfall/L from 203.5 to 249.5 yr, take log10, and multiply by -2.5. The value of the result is 0.47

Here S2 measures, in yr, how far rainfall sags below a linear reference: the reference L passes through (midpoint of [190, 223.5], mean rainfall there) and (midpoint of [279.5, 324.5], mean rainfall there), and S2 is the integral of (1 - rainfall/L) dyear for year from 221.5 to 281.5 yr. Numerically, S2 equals 9.2 yr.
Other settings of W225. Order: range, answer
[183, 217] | 8.74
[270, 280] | 10.7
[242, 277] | 8.86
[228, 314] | 8.73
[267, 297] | 10.3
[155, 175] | 12.3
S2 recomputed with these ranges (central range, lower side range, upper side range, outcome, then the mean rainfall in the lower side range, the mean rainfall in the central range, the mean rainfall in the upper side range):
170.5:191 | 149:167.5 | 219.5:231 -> 1.0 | 12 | 9.79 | 6.91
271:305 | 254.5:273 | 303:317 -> -3.0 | 9.26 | 10.3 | 9.7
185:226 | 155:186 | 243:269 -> 7.0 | 11.4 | 8.48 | 8.53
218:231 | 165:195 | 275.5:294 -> 4.2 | 10.2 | 7.02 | 10.6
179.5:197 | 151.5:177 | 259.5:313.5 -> 3.8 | 11.9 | 9.02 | 9.92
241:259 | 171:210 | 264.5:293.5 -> 3.7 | 9.3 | 7.88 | 10.2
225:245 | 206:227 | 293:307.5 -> 7.4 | 7.98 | 5.26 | 9.7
